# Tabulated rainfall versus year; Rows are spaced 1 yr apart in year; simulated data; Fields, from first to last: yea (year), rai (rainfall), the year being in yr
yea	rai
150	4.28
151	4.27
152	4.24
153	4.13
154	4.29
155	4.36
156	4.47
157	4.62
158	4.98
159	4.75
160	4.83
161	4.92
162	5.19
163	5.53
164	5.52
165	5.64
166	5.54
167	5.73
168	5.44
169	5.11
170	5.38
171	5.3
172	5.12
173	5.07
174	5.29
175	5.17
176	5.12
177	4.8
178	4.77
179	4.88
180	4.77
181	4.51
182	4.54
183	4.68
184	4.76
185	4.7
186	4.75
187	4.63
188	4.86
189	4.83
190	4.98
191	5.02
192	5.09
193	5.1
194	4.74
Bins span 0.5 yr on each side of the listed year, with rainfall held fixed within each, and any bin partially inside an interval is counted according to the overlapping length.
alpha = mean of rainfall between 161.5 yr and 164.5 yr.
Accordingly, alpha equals 5.41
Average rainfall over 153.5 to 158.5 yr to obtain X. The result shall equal 4.54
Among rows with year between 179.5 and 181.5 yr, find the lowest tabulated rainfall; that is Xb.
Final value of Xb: 4.51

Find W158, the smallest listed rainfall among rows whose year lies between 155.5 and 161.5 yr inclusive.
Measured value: 4.47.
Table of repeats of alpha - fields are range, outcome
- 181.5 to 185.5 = 4.67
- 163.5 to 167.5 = 5.61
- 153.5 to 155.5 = 4.33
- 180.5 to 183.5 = 4.58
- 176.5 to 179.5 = 4.82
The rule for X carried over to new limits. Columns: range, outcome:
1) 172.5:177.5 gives 5.09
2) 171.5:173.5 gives 5.1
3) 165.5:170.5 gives 5.44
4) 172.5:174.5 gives 5.18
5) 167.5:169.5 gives 5.28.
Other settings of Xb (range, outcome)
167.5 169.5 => 5.11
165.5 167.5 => 5.54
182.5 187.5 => 4.63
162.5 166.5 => 5.52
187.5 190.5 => 4.83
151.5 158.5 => 4.13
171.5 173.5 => 5.07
